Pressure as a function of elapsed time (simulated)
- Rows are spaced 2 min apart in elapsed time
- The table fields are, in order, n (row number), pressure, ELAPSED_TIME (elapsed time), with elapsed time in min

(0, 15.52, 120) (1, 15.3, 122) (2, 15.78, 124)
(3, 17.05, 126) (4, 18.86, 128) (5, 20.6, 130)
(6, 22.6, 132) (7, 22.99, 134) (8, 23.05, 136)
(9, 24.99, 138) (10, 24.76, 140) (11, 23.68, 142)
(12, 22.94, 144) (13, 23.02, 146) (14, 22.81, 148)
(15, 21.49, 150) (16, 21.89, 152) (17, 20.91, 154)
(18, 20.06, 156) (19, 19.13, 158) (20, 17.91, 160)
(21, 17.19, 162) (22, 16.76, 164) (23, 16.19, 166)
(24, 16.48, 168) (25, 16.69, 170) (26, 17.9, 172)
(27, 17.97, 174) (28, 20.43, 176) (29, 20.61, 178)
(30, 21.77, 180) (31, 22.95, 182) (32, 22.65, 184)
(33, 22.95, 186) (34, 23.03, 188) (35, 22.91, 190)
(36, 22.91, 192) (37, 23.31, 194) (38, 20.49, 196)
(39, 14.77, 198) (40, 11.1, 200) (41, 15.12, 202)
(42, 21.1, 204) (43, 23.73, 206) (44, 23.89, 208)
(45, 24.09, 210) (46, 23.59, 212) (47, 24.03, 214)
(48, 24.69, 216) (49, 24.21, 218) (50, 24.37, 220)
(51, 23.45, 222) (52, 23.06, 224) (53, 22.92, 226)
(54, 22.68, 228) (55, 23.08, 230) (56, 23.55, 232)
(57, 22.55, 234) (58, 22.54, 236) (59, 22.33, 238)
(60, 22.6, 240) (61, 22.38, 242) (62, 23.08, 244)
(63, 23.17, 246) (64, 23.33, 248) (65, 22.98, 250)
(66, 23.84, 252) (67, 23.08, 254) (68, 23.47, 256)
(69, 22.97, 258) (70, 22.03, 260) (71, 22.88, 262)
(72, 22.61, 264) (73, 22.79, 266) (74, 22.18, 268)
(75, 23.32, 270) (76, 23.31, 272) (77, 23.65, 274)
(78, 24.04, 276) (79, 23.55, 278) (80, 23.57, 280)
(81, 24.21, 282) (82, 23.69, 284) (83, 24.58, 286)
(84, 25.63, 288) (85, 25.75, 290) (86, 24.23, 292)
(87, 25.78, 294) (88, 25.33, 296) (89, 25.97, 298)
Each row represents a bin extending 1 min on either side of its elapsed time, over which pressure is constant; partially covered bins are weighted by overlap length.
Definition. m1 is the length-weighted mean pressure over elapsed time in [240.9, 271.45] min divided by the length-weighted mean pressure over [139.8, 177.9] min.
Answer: 1.2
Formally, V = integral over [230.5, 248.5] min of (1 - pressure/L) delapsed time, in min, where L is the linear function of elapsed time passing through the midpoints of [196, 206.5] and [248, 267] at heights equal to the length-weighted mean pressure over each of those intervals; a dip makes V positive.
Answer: -1.47 min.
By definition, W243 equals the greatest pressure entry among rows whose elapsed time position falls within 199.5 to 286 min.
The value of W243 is 24.69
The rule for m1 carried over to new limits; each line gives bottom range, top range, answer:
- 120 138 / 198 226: 1.11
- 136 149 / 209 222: 1.02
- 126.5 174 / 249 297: 1.16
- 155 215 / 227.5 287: 1.15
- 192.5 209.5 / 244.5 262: 1.19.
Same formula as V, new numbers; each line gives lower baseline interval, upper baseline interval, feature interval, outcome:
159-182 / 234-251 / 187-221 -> -1.9 min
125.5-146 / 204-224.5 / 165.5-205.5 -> 6.2 min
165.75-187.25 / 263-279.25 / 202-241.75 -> -3.0 min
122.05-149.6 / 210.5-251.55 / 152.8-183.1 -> 4.4 min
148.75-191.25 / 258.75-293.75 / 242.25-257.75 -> -0.3 min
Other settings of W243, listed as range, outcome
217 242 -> 24.37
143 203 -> 23.31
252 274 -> 23.84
